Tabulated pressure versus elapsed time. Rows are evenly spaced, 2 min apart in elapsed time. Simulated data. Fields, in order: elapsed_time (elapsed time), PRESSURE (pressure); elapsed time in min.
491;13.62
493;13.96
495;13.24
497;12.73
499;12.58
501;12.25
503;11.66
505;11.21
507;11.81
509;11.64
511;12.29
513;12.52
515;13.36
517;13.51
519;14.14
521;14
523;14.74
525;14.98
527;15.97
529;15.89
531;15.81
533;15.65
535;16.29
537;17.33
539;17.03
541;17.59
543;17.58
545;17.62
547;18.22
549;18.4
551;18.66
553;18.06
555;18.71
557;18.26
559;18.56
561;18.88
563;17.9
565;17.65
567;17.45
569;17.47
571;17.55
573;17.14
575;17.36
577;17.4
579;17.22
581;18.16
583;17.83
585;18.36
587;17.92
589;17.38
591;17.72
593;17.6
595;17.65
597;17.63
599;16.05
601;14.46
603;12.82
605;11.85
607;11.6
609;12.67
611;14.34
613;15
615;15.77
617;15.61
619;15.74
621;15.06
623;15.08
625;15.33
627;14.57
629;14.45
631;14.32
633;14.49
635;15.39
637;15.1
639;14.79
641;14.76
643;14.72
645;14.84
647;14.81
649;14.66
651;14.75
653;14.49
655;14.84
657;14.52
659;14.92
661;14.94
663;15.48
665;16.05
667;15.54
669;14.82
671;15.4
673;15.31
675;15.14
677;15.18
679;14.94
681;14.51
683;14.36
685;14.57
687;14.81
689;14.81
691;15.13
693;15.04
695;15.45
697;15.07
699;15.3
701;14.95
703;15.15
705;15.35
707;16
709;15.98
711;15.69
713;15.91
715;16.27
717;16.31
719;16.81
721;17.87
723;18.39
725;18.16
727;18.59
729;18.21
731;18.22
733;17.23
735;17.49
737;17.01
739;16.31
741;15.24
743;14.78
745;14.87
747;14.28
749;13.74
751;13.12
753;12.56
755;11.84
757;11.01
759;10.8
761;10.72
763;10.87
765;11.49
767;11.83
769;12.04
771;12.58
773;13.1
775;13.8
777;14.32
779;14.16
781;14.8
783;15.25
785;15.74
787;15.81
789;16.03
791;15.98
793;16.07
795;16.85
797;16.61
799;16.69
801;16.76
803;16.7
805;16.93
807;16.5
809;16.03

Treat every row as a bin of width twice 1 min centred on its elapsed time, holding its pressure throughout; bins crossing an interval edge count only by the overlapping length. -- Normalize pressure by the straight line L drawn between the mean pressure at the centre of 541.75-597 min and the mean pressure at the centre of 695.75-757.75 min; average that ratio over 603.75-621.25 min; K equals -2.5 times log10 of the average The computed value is 0.22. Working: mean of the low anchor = 17.9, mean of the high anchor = 15.8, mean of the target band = 14.1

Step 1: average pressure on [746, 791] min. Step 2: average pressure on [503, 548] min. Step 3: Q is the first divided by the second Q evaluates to 0.89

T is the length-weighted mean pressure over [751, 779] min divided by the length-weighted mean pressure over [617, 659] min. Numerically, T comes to 0.82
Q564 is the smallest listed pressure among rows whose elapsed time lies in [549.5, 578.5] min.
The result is 17.14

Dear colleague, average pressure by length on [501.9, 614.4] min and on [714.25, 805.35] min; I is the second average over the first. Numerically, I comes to 0.9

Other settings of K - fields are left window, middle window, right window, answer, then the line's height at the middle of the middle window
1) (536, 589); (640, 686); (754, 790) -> 0.05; 15.6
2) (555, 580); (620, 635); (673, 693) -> 0.10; 16.3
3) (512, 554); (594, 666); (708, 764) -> 0.06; 15.7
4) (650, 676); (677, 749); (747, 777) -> -0.17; 13.7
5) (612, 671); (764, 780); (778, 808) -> 0.23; 15.9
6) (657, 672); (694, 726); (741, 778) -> -0.15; 14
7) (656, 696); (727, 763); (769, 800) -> 0.04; 15.1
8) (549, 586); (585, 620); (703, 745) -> 0.14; 17.7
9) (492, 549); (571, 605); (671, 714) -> -0.14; 14.8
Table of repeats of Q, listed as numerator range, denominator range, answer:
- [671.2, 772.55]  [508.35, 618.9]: 0.92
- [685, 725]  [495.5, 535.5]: 1.16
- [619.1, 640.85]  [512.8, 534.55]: 1.01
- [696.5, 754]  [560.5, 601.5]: 0.92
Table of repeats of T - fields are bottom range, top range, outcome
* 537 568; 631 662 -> 0.82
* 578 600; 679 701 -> 0.85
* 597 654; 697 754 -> 1.10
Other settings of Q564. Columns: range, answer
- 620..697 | 14.32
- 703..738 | 15.15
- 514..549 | 13.36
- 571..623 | 11.6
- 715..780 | 10.72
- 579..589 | 17.22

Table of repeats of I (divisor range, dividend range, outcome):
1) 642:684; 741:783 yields 0.87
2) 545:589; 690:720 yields 0.87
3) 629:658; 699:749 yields 1.11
